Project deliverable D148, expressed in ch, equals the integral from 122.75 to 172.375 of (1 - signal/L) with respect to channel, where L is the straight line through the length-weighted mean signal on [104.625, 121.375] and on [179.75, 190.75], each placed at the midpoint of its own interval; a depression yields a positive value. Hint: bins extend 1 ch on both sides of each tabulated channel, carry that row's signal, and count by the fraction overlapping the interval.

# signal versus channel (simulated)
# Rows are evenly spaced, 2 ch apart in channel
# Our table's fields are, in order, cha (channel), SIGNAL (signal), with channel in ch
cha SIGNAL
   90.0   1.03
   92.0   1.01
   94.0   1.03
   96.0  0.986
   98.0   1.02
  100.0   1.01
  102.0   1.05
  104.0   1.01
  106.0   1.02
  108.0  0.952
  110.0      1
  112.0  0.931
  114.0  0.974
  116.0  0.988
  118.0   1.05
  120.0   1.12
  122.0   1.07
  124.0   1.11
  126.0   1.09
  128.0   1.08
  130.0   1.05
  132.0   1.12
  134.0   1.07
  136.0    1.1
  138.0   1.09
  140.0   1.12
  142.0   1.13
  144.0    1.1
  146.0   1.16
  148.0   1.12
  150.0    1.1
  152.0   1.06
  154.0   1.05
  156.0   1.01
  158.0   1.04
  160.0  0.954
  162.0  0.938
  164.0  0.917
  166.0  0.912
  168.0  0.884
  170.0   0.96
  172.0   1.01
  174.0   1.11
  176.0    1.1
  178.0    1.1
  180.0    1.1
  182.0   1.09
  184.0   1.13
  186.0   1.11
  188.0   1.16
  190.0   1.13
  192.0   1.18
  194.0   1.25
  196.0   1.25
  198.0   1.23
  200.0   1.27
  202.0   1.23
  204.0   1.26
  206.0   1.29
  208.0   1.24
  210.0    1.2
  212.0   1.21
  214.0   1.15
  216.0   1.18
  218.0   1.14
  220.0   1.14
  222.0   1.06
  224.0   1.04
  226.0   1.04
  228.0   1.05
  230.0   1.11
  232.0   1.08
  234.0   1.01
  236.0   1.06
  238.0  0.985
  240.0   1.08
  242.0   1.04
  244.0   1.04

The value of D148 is 0.55 ch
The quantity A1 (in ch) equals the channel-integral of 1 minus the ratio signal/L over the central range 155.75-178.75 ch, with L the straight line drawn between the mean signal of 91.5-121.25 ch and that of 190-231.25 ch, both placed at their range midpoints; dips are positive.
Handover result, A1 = 2.4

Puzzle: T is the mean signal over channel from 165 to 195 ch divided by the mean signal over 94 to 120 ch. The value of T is 1.08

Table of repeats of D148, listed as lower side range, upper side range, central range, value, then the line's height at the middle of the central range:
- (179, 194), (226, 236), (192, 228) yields -2.8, 1.1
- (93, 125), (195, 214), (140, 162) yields 0.9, 1.12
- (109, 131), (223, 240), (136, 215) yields -5.0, 1.05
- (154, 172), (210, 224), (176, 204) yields -3.2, 1.05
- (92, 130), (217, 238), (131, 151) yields -1.4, 1.04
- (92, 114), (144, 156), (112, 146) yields -0.9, 1.05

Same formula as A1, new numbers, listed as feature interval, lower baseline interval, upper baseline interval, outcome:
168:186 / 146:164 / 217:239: -0.39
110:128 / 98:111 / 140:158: -0.11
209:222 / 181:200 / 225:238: -0.72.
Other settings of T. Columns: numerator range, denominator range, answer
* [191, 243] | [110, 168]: 1.09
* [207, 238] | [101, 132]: 1.07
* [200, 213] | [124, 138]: 1.14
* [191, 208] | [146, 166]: 1.22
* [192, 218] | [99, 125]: 1.20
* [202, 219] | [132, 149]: 1.09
